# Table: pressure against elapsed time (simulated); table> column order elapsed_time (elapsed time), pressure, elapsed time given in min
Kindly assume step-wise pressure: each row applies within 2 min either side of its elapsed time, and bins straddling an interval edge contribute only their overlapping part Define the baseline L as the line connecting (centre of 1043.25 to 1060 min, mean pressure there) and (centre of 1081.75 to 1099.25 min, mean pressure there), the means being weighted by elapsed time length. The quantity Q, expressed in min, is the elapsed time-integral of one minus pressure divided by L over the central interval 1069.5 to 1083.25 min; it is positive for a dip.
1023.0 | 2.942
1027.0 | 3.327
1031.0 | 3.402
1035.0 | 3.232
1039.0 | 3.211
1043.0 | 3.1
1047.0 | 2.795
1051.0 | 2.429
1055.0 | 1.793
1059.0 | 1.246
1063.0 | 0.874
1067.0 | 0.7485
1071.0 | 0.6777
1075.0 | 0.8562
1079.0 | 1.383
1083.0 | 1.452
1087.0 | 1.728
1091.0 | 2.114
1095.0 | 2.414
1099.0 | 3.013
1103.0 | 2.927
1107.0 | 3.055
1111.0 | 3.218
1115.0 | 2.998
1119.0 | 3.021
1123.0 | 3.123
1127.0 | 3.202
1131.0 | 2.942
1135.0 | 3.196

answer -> 6.9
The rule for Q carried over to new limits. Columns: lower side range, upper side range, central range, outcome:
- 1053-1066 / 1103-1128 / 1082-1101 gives 1.2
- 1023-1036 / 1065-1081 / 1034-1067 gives 0.4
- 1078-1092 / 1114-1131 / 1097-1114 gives -4.4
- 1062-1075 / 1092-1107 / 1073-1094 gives 2.6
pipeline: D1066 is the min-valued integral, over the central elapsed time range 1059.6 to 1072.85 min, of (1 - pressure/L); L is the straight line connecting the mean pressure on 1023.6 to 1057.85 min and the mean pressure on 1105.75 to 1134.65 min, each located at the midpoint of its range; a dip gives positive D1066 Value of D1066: 9.6 min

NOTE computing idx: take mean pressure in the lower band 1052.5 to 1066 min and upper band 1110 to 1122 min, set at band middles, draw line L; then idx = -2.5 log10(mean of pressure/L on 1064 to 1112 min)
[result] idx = 0.21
